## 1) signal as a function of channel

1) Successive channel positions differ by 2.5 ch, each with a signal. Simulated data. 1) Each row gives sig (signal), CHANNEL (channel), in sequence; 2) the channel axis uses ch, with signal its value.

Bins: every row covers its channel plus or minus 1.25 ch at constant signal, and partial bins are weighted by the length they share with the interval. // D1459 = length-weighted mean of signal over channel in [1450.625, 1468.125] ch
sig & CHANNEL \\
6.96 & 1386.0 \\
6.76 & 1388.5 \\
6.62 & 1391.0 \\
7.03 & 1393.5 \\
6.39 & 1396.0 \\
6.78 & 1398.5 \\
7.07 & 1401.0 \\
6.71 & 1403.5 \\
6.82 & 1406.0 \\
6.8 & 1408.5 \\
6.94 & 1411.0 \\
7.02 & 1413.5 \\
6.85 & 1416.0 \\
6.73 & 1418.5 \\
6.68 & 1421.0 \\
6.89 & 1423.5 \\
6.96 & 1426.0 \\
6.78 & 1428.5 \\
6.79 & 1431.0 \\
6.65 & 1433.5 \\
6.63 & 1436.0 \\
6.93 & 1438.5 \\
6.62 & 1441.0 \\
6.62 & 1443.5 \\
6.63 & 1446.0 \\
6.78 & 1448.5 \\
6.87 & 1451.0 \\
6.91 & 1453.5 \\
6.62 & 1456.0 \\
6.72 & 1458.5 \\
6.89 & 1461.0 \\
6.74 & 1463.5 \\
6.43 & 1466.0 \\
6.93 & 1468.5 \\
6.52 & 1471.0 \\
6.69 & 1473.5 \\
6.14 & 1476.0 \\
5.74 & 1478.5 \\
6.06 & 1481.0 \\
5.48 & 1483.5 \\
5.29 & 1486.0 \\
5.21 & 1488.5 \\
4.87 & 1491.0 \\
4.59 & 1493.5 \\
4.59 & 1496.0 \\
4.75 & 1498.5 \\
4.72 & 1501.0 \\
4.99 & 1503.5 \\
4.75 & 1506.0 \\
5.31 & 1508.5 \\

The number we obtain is 6.74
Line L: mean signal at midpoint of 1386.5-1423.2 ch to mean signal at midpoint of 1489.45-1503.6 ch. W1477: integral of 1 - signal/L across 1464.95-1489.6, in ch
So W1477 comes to -4.1 ch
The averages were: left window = 6.81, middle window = 6.05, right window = 4.74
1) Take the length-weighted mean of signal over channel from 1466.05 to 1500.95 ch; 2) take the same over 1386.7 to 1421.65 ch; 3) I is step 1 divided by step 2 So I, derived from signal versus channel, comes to 0.82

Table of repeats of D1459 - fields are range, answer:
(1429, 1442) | 6.73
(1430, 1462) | 6.74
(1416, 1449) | 6.75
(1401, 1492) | 6.54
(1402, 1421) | 6.83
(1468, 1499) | 5.59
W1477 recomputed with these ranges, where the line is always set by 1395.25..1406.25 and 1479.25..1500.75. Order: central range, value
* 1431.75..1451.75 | -2.4 ch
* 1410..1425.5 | -1.0 ch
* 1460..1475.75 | -3.3 ch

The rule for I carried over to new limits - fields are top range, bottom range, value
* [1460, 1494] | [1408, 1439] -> 0.88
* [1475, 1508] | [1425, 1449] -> 0.77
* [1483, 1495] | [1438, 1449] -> 0.75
